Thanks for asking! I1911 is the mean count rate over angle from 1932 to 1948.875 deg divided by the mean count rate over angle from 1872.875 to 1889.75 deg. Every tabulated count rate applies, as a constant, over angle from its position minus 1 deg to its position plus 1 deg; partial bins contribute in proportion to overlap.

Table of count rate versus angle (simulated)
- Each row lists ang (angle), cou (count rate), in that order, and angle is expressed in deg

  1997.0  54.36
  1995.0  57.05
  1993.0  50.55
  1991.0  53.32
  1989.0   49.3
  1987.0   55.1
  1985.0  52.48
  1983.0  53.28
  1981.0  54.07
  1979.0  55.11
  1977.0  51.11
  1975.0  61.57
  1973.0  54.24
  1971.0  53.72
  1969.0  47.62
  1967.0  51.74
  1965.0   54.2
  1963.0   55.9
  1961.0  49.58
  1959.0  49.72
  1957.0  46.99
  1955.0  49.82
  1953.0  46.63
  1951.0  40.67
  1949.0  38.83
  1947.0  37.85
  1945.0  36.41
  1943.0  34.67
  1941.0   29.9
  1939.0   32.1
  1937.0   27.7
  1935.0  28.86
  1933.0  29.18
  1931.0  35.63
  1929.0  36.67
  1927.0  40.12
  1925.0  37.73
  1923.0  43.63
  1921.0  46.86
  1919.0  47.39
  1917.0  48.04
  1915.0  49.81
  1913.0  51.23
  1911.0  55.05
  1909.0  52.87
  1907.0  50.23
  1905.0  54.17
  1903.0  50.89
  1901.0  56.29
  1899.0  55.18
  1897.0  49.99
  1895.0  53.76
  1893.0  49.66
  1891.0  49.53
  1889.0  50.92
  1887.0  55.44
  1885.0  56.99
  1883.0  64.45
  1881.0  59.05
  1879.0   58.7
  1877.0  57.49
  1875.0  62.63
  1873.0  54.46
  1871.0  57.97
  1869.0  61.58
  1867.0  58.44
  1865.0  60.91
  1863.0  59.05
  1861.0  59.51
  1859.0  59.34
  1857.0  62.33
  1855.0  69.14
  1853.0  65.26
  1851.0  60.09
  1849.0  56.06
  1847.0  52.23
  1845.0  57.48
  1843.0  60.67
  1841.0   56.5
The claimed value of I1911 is 0.6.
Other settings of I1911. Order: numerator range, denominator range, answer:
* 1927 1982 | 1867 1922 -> 0.81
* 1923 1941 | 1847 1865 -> 0.56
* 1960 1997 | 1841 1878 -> 0.90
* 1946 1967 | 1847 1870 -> 0.78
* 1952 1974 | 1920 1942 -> 1.44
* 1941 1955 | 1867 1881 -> 0.67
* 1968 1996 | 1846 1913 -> 0.94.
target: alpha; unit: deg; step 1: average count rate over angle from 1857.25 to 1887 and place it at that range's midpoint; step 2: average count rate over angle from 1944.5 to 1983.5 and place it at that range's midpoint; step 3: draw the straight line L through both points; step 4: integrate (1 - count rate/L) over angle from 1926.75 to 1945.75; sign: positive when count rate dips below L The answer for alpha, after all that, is 7.1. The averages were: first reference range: 59.3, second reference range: 49.6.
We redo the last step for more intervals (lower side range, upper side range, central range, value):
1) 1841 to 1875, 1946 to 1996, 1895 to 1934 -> 5.8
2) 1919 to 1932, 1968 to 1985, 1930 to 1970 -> 5.2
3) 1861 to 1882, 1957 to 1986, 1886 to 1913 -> 2.2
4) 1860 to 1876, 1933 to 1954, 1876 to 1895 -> -0.7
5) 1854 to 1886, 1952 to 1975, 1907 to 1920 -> 1.2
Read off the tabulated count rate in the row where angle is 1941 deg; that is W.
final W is 29.9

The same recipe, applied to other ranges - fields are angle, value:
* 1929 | 36.67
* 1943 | 34.67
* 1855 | 69.14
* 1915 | 49.81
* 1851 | 60.09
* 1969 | 47.62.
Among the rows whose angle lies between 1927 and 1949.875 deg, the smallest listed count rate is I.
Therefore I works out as 27.7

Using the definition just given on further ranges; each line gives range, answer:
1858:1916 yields 49.53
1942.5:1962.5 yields 34.67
